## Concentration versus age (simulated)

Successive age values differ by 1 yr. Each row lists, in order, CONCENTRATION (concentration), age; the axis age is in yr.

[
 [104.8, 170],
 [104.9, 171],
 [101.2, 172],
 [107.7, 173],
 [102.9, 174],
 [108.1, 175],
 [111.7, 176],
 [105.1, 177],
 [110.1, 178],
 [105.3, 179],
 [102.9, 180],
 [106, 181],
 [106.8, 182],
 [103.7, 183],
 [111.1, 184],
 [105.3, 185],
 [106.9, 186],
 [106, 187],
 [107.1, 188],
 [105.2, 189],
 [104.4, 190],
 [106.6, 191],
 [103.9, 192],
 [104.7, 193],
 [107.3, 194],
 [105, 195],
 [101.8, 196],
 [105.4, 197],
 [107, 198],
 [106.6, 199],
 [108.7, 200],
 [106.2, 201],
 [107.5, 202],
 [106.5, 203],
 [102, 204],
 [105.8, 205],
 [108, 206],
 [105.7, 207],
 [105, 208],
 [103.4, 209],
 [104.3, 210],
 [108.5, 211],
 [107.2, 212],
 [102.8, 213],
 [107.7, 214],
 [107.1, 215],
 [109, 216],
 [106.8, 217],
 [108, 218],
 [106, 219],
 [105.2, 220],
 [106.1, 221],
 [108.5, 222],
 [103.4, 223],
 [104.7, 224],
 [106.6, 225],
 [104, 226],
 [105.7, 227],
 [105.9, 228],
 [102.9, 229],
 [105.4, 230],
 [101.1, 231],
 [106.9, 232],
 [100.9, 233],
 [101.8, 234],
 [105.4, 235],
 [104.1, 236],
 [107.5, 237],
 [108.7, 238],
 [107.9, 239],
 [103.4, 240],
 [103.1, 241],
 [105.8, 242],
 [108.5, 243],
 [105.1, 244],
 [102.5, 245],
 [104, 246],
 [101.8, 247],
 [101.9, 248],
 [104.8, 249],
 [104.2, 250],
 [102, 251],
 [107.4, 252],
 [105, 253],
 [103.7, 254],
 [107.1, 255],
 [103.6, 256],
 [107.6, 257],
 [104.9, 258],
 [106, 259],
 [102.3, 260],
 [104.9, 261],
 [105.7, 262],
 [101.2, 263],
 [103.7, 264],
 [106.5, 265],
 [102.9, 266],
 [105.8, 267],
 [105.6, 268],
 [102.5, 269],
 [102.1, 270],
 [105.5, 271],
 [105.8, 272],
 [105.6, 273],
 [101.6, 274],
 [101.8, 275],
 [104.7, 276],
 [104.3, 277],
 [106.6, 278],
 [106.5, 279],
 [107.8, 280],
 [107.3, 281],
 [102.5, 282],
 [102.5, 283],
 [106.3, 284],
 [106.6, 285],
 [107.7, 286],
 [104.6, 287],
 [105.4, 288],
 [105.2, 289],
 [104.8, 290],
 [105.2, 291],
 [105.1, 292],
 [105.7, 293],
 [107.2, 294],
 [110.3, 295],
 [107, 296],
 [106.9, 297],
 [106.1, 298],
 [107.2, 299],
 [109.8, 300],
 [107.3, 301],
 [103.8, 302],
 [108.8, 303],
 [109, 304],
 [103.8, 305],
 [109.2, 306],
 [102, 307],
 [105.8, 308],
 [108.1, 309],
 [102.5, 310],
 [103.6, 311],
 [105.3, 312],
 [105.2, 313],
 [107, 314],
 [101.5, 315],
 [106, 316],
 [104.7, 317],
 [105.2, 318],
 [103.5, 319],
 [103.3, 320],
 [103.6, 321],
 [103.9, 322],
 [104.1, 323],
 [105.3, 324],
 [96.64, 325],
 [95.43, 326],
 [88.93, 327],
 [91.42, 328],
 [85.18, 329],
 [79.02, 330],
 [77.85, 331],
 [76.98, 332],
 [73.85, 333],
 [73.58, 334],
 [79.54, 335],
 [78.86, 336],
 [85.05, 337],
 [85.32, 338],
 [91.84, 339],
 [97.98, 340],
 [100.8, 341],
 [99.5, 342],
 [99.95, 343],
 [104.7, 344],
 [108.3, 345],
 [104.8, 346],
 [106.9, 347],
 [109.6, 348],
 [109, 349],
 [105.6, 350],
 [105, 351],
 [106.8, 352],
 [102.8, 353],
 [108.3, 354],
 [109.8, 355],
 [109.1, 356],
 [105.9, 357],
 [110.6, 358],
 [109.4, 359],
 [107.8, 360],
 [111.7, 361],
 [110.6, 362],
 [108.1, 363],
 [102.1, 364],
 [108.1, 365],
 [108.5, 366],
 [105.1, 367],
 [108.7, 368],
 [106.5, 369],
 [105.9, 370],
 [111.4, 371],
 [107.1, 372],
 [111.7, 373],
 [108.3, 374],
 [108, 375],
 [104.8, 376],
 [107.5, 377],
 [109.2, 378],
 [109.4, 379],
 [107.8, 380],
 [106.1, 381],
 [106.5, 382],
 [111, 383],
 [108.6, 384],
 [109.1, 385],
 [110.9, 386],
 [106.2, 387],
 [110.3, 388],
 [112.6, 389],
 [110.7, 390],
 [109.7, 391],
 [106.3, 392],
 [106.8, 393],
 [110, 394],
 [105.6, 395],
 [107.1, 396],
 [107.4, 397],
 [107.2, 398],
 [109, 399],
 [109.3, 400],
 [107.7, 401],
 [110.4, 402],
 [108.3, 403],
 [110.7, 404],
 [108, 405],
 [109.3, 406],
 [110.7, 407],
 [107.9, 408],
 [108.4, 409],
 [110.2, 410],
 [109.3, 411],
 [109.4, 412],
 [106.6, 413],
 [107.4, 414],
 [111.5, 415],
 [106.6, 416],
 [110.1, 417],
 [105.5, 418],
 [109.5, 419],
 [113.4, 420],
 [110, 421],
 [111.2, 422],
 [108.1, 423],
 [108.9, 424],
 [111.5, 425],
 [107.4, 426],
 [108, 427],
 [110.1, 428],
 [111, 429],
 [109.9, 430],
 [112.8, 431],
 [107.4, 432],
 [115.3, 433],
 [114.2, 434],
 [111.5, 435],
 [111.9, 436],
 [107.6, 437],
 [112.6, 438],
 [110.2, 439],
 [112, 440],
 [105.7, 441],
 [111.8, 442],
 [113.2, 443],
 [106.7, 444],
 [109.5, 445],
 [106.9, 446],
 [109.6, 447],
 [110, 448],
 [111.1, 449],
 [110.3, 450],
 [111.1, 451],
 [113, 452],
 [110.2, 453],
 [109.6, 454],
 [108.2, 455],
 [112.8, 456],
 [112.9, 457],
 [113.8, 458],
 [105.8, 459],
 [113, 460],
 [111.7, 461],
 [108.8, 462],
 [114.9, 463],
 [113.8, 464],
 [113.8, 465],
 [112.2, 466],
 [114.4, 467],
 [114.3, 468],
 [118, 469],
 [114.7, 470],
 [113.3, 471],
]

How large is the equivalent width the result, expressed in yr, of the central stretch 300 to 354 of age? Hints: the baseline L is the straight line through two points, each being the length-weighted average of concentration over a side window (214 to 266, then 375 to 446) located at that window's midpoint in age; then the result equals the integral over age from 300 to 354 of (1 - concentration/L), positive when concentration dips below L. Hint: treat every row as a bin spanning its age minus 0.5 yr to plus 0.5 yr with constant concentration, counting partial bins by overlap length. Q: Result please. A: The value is 4.1 yr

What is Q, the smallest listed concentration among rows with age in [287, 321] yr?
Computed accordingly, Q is 101.5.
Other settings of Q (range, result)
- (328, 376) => 73.58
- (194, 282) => 100.9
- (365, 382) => 104.8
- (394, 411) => 105.6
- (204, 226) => 102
